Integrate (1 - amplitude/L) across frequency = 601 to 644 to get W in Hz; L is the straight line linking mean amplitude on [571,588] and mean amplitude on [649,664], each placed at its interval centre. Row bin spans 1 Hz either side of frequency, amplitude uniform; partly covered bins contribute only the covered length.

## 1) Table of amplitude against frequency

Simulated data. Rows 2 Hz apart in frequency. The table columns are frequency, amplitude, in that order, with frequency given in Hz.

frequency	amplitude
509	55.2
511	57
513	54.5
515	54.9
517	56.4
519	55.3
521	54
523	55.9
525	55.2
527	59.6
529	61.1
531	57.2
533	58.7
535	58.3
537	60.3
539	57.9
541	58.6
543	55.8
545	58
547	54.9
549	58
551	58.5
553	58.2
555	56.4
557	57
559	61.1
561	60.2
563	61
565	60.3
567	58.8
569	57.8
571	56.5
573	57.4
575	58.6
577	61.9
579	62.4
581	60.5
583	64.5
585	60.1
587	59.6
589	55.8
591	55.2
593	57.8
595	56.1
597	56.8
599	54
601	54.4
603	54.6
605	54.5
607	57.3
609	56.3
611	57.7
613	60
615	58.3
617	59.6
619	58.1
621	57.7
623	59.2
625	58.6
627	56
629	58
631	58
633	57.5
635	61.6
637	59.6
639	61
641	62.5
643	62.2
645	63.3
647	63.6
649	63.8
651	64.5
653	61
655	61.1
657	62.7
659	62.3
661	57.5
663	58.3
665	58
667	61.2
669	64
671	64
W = 1.7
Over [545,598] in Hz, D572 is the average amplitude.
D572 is 58.7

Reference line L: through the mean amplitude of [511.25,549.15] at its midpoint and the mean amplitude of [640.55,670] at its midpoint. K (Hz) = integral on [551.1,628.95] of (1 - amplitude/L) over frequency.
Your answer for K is 1.4 Hz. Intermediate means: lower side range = 57.1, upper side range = 61.7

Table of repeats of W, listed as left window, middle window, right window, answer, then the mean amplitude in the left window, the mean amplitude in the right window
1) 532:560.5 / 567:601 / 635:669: 0.5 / 58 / 61.5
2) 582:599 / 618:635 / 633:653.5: 0.8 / 58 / 62.1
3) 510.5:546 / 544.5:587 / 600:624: -1.4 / 57.2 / 57.3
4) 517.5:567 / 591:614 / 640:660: 1.7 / 58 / 62.7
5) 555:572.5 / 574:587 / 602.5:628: -0.6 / 58.9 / 57.6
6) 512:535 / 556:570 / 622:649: -0.4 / 56.7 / 60.2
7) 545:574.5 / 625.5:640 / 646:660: 0.7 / 58.3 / 62.7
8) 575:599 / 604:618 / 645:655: 0.7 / 58.9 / 63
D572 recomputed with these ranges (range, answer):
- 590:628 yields 57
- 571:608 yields 57.8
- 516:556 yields 57.4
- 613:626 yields 58.7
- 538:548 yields 57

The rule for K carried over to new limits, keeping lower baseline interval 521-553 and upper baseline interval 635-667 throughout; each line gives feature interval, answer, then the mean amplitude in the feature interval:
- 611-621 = 0.3 Hz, 58.7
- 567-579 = 0.0 Hz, 58.8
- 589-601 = 0.8 Hz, 55.8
